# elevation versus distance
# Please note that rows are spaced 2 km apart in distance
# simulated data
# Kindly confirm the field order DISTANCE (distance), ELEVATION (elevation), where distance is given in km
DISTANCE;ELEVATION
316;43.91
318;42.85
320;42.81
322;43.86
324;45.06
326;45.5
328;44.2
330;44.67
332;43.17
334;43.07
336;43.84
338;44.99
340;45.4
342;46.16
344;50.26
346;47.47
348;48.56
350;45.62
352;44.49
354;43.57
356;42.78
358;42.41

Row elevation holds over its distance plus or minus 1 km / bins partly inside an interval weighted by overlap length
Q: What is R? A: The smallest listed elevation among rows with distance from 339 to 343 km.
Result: 45.4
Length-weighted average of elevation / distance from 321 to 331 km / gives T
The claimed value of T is 44.7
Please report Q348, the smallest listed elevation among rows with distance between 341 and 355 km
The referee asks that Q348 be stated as 43.57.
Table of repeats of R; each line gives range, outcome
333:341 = 43.07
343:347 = 47.47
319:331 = 42.81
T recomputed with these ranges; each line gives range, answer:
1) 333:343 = 44.7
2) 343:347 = 48.9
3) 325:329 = 44.9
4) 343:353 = 47.3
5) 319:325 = 43.9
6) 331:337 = 43.4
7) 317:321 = 42.8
